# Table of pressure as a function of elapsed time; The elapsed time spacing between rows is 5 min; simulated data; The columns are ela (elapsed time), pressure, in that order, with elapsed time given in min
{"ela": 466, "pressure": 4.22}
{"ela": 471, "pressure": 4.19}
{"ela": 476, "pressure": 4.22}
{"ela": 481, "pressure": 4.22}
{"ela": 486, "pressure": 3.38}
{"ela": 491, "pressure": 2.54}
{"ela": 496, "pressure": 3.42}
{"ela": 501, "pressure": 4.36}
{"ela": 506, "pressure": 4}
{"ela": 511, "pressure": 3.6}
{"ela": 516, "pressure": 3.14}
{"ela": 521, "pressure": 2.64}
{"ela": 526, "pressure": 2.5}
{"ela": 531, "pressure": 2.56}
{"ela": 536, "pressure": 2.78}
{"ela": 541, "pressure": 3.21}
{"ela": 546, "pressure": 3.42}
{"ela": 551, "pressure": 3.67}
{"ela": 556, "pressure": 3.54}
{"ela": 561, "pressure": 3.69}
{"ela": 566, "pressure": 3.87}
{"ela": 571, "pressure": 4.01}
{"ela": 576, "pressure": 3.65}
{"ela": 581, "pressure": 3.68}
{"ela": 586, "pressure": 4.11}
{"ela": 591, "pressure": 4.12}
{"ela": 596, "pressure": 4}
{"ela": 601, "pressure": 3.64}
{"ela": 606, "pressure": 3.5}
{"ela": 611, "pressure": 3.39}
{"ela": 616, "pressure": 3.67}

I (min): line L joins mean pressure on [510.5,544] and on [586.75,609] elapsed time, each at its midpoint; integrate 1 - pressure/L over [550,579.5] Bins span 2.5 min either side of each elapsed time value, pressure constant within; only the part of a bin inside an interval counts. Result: -3.1 min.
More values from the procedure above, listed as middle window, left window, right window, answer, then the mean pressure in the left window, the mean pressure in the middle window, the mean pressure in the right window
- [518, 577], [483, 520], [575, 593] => 6.9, 3.47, 3.28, 3.9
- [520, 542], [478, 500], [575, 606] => 5.6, 3.47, 2.71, 3.85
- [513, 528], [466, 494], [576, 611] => 3.9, 3.75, 2.8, 3.8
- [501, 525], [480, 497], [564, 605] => 0.4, 3.31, 3.4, 3.87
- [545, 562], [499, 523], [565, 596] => 0.9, 3.55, 3.58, 3.92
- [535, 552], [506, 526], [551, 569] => 1.1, 3.16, 3.28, 3.7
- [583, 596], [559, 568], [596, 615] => -1.5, 3.78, 4.08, 3.59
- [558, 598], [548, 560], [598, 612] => -3.5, 3.61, 3.89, 3.54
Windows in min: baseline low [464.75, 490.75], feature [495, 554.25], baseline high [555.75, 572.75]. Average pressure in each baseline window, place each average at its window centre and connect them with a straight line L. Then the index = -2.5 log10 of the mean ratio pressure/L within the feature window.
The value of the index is 0.18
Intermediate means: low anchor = 3.91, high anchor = 3.8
